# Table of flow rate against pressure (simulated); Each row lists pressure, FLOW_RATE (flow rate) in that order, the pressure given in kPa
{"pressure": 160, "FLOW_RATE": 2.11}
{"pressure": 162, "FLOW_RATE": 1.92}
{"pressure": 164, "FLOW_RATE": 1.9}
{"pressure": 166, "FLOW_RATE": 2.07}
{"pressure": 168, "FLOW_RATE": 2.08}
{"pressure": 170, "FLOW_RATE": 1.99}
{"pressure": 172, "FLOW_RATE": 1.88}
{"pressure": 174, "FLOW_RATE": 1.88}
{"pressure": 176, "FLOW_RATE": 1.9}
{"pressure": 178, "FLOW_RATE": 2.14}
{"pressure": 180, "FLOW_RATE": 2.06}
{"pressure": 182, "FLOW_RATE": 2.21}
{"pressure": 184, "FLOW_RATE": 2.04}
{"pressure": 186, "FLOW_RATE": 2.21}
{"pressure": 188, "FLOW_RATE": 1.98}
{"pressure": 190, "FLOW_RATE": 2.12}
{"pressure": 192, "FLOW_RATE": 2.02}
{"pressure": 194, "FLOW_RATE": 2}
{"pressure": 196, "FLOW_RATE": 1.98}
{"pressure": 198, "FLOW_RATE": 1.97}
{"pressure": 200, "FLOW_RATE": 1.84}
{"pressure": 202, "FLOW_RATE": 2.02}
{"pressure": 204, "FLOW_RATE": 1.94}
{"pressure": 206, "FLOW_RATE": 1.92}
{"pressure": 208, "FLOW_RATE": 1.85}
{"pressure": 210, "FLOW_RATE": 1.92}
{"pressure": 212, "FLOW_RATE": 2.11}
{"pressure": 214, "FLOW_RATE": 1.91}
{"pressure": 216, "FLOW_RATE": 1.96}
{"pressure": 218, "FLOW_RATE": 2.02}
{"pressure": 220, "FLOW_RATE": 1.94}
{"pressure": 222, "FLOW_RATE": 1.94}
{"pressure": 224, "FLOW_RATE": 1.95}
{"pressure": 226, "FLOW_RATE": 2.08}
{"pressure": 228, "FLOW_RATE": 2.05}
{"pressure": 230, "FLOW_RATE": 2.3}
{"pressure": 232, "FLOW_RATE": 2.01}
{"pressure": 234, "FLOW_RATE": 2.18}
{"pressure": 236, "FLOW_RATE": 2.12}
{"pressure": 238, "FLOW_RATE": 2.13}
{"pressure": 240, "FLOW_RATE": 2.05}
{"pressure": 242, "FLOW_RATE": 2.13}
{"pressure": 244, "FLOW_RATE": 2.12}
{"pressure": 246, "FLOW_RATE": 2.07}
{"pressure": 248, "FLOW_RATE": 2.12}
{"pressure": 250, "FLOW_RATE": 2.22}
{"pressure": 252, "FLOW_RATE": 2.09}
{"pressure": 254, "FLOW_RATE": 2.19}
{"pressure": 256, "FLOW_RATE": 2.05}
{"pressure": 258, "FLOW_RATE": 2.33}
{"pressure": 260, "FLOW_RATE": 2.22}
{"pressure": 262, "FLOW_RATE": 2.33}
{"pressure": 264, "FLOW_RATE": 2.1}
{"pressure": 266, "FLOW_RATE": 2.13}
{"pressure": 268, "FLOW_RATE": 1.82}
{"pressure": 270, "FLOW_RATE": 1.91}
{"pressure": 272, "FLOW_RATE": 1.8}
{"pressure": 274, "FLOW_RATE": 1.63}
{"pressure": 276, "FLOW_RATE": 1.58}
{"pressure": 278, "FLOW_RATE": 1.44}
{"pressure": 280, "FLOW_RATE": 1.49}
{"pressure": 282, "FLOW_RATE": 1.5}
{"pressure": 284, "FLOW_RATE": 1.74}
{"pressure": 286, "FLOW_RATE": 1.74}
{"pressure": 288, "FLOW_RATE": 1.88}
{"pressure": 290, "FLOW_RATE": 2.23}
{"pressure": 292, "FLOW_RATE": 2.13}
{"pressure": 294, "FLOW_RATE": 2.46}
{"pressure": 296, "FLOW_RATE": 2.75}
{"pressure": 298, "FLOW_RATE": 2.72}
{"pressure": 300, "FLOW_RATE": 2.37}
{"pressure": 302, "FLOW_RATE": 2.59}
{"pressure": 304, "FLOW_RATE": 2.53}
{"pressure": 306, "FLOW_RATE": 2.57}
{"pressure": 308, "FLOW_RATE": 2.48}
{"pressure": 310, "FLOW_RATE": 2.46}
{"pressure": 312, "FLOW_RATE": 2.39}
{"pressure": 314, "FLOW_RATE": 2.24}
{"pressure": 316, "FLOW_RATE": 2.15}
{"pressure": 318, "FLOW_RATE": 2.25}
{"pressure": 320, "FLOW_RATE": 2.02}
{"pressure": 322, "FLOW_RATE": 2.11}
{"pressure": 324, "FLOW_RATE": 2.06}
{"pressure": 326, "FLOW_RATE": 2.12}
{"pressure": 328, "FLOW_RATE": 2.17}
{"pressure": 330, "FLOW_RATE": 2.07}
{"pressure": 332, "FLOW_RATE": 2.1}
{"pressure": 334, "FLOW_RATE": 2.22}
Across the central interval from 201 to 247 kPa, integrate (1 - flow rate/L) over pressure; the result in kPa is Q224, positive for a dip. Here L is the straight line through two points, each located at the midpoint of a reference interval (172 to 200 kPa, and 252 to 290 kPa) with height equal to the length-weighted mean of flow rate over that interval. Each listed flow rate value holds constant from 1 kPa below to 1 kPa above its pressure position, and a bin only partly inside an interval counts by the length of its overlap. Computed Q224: -1.49 kPa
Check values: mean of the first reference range 2.03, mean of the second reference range 1.9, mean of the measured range 2.03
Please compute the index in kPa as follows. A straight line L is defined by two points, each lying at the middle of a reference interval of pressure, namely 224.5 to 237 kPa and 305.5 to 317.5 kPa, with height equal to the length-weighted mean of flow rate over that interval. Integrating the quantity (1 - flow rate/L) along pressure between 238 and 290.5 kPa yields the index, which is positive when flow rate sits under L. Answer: 6.1 kPa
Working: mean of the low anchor 2.12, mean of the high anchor 2.37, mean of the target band 1.96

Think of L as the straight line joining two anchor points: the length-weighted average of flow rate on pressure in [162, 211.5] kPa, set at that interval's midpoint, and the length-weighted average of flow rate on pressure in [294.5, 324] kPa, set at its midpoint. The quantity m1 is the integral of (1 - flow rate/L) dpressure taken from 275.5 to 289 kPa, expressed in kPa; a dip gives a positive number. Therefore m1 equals 4.0 kPa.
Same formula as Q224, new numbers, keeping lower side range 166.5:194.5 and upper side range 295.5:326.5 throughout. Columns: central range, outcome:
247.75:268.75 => 0.75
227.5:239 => 0.17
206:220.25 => 1.09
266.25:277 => 2.32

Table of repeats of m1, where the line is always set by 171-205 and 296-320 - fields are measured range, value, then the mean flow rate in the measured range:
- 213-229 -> 1.1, 1.98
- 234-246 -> 0.4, 2.11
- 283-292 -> 1.7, 1.92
